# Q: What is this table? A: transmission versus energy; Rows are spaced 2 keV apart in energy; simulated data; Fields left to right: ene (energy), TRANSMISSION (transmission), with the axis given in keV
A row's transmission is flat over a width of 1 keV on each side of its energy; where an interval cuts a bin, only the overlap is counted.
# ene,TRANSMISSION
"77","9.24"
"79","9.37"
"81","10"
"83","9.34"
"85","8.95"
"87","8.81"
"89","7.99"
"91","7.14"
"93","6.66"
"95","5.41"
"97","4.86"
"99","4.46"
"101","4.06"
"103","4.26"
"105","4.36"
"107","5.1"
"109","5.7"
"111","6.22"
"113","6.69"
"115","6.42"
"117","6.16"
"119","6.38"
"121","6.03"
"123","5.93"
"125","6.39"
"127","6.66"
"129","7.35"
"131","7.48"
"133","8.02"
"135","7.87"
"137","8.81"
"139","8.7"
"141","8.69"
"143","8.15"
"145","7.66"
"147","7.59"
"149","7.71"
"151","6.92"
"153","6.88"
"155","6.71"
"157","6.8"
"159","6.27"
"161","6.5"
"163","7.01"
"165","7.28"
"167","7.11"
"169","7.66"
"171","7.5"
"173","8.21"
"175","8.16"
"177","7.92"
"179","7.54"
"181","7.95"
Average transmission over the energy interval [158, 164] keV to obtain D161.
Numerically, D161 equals 6.59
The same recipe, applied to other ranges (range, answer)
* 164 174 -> 7.55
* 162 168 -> 7.13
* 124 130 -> 6.8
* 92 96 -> 6.04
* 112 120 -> 6.41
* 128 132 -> 7.42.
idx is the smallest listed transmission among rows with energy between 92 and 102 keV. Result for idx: 4.06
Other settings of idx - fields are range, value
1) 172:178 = 7.92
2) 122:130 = 5.93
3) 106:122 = 5.1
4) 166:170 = 7.11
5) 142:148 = 7.59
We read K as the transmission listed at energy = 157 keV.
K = 6.8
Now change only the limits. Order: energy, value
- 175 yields 8.16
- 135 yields 7.87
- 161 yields 6.5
